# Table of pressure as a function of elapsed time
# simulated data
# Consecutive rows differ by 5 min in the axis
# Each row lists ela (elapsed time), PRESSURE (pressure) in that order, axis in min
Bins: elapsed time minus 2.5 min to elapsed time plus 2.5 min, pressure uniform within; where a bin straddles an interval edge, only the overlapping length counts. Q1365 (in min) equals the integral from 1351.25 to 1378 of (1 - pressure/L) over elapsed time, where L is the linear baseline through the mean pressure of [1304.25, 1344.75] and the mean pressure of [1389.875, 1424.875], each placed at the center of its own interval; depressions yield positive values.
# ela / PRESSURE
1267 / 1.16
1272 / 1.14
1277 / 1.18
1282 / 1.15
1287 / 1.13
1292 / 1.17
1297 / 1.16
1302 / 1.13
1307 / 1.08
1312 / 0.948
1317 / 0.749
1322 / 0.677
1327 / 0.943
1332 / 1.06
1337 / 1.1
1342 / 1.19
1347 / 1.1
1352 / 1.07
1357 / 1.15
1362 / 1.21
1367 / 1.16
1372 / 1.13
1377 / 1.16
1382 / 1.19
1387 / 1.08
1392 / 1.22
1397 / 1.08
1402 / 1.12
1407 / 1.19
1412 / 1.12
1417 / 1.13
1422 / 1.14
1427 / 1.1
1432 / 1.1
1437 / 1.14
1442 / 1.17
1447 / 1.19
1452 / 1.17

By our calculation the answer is -2.5 min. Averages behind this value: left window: 0.97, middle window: 1.15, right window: 1.14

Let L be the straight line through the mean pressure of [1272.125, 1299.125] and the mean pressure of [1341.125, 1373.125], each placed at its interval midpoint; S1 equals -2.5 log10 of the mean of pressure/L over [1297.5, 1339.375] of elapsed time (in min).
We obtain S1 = 0.18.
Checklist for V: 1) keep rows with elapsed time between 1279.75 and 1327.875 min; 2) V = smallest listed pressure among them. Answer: 0.677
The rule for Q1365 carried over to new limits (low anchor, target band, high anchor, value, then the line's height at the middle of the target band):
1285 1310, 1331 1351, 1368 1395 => 0.52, 1.14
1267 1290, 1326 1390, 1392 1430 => 0.89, 1.14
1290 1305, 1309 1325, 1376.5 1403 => 4.78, 1.15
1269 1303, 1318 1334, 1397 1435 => 3.77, 1.14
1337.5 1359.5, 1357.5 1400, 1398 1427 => -0.91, 1.13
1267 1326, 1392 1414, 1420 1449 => -0.39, 1.12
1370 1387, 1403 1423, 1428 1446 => -0.02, 1.14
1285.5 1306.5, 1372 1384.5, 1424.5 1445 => -0.35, 1.13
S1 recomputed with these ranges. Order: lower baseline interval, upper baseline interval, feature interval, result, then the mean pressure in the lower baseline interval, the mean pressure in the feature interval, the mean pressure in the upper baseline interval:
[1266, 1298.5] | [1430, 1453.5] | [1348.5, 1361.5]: 0.03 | 1.16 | 1.12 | 1.15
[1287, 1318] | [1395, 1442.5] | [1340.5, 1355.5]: -0.03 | 1.06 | 1.12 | 1.13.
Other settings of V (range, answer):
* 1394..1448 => 1.08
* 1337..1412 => 1.07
